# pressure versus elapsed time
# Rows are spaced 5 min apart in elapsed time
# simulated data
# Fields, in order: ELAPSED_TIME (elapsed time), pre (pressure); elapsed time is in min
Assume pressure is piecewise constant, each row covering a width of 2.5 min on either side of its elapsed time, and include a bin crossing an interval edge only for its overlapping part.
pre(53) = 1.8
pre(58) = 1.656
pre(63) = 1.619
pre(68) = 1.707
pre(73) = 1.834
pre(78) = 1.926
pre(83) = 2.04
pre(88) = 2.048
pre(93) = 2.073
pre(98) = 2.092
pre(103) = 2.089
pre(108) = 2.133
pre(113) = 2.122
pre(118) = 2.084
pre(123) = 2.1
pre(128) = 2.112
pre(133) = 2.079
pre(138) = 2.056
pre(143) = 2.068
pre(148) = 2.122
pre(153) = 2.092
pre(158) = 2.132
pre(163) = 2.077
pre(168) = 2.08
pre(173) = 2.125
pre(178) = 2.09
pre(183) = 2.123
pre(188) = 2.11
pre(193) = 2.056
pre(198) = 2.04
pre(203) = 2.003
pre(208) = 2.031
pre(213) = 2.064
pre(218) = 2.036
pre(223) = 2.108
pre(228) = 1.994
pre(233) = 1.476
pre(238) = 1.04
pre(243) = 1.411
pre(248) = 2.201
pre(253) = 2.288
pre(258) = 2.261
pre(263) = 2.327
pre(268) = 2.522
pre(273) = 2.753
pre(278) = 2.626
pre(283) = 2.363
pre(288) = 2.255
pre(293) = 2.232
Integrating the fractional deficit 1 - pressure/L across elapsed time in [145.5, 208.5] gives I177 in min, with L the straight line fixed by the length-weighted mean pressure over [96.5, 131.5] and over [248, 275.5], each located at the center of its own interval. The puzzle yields 4.2 min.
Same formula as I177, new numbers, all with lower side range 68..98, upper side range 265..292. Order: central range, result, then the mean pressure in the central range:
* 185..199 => 1.14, 2.07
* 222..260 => 8.86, 1.83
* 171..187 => 0.80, 2.11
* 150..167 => 0.55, 2.1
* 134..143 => 0.23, 2.06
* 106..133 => -0.53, 2.11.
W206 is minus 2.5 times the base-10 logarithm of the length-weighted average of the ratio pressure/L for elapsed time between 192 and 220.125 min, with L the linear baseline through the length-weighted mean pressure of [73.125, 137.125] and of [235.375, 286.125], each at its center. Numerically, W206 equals 0.05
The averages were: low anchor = 2.07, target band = 2.04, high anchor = 2.18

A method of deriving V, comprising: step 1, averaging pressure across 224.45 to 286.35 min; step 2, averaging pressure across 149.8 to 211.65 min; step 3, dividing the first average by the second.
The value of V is 1.01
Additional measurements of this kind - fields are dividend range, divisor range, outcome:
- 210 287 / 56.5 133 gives 1.06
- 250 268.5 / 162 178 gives 1.11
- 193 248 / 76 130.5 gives 0.89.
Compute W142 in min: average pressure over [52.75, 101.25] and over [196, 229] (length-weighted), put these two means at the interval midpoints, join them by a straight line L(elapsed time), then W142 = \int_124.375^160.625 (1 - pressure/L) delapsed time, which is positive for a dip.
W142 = -2.5 min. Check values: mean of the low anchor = 1.89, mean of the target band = 2.09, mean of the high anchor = 2.04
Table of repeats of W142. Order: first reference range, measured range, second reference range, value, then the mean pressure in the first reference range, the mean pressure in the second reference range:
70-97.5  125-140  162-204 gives -0.37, 1.99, 2.08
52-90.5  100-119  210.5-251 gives -2.99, 1.83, 1.8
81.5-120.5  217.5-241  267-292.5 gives 6.64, 2.09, 2.48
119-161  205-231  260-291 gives 3.08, 2.09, 2.47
